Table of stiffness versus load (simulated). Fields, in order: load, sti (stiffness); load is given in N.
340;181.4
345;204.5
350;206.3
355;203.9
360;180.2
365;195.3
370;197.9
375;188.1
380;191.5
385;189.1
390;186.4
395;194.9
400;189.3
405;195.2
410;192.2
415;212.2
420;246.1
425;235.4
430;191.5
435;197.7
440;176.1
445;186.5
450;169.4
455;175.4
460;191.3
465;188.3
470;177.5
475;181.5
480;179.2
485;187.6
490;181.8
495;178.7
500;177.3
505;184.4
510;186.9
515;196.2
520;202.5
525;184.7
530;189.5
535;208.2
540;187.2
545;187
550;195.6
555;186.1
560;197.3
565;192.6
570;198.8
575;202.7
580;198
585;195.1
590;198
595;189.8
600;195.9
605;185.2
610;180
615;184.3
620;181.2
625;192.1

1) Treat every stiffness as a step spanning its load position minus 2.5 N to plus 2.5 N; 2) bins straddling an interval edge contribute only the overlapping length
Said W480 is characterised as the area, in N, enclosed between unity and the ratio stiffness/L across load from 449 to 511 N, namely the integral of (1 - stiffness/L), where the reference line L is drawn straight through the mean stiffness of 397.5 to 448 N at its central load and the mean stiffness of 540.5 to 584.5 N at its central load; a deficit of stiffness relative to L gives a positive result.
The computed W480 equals 5.4 N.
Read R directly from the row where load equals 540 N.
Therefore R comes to 187.2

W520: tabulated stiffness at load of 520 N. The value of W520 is 202.5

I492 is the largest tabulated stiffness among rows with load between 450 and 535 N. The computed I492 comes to 208.2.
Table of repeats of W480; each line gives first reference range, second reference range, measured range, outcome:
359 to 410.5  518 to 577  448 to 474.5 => 1.64 N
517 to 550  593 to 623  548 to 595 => -1.50 N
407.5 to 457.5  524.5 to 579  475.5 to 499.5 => 1.82 N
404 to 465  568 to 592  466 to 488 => 1.74 N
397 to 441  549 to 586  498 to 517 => 1.26 N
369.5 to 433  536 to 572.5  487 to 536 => 1.65 N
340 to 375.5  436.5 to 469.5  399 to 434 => -4.16 N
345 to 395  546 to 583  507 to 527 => 0.26 N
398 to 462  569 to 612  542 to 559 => 0.38 N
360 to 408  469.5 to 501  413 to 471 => -3.27 N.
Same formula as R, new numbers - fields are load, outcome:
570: 198.8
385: 189.1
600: 195.9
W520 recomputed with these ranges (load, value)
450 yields 169.4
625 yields 192.1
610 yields 180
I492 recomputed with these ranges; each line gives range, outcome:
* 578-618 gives 198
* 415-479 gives 246.1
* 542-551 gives 195.6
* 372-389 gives 191.5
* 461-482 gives 188.3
